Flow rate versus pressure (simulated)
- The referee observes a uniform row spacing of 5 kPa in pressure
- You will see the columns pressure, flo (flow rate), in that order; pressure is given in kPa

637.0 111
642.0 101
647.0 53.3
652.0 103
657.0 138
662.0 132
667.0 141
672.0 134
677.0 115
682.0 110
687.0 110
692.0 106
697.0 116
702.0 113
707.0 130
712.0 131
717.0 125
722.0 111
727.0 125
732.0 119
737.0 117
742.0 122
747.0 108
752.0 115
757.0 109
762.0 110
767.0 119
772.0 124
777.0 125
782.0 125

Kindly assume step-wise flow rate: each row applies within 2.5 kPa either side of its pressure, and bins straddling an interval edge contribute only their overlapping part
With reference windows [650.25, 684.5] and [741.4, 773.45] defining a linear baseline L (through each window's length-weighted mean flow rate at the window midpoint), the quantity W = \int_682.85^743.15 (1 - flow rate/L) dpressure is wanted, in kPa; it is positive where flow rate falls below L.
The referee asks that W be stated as 0.7 kPa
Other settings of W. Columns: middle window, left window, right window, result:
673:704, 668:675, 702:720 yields 4.25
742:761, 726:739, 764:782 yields 1.42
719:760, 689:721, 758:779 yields 1.13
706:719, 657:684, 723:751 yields -0.78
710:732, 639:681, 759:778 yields -1.03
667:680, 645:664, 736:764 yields -2.23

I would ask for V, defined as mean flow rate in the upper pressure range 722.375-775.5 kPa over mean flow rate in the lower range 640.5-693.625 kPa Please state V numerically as 1.0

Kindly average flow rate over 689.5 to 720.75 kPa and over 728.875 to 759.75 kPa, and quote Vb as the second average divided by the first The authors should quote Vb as 0.96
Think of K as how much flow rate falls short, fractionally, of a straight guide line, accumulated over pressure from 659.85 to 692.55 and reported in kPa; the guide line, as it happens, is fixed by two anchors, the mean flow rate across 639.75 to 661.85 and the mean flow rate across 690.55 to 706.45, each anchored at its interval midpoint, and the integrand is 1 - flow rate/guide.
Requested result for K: -4.1 kPa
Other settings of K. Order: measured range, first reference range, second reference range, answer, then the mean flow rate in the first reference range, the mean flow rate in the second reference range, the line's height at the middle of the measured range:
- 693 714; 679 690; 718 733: -1.3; 110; 119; 114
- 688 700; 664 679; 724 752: 1.5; 131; 118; 126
